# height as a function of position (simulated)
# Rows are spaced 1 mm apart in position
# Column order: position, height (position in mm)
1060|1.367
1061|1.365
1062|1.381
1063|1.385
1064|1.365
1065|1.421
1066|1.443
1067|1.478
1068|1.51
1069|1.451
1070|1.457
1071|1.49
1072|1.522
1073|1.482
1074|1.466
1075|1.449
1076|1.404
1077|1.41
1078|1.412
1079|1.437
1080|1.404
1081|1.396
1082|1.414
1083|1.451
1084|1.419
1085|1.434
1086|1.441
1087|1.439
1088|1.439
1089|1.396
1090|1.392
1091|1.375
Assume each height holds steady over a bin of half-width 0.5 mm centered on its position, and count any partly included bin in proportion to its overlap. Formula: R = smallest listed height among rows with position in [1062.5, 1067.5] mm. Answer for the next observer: 1.365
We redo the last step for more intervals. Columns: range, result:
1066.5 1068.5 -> 1.478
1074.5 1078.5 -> 1.404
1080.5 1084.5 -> 1.396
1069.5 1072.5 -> 1.457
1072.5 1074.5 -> 1.466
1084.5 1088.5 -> 1.434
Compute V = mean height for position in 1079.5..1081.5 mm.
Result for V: 1.4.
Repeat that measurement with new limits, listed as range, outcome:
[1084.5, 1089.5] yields 1.43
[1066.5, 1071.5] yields 1.48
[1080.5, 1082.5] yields 1.4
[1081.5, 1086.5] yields 1.43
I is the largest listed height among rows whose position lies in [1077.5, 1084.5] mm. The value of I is 1.451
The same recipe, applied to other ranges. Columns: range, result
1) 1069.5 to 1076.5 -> 1.522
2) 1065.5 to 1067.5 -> 1.478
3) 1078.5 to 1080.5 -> 1.437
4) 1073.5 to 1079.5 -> 1.466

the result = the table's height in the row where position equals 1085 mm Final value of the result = 1.434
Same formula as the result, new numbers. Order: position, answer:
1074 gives 1.466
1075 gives 1.449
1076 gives 1.404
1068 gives 1.51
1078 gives 1.412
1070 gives 1.457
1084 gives 1.419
